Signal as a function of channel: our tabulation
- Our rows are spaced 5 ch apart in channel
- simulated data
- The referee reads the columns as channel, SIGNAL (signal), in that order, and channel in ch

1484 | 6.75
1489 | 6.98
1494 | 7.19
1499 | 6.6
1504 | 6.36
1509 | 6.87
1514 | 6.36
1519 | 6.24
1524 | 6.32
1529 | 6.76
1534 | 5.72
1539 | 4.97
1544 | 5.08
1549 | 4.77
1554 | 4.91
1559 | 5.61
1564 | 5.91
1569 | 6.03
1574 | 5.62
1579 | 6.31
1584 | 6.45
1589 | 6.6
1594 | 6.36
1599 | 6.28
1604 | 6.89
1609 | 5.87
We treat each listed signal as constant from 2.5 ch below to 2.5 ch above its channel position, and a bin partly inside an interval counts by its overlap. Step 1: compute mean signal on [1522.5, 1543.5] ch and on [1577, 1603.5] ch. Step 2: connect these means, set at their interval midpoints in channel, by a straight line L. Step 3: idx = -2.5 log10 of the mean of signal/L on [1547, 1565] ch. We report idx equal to 0.16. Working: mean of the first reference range 5.84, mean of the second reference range 6.44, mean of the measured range 5.26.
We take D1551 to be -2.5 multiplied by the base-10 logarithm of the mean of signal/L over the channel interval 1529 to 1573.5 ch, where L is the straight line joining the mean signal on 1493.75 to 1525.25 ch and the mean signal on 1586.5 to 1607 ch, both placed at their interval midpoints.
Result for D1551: 0.19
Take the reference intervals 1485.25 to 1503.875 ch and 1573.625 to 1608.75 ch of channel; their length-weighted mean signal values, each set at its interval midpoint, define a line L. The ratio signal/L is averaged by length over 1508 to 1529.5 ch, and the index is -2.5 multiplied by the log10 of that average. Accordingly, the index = 0.04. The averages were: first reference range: 6.84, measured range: 6.46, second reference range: 6.37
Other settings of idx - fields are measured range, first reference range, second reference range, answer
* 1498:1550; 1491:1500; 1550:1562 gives 0.02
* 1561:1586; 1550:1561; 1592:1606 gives -0.06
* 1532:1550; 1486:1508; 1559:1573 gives 0.20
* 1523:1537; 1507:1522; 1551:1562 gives -0.03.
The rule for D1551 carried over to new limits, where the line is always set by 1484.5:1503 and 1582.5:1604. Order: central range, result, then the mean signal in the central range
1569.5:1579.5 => 0.11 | 5.91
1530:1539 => 0.18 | 5.68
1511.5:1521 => 0.08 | 6.3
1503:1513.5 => 0.03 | 6.6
